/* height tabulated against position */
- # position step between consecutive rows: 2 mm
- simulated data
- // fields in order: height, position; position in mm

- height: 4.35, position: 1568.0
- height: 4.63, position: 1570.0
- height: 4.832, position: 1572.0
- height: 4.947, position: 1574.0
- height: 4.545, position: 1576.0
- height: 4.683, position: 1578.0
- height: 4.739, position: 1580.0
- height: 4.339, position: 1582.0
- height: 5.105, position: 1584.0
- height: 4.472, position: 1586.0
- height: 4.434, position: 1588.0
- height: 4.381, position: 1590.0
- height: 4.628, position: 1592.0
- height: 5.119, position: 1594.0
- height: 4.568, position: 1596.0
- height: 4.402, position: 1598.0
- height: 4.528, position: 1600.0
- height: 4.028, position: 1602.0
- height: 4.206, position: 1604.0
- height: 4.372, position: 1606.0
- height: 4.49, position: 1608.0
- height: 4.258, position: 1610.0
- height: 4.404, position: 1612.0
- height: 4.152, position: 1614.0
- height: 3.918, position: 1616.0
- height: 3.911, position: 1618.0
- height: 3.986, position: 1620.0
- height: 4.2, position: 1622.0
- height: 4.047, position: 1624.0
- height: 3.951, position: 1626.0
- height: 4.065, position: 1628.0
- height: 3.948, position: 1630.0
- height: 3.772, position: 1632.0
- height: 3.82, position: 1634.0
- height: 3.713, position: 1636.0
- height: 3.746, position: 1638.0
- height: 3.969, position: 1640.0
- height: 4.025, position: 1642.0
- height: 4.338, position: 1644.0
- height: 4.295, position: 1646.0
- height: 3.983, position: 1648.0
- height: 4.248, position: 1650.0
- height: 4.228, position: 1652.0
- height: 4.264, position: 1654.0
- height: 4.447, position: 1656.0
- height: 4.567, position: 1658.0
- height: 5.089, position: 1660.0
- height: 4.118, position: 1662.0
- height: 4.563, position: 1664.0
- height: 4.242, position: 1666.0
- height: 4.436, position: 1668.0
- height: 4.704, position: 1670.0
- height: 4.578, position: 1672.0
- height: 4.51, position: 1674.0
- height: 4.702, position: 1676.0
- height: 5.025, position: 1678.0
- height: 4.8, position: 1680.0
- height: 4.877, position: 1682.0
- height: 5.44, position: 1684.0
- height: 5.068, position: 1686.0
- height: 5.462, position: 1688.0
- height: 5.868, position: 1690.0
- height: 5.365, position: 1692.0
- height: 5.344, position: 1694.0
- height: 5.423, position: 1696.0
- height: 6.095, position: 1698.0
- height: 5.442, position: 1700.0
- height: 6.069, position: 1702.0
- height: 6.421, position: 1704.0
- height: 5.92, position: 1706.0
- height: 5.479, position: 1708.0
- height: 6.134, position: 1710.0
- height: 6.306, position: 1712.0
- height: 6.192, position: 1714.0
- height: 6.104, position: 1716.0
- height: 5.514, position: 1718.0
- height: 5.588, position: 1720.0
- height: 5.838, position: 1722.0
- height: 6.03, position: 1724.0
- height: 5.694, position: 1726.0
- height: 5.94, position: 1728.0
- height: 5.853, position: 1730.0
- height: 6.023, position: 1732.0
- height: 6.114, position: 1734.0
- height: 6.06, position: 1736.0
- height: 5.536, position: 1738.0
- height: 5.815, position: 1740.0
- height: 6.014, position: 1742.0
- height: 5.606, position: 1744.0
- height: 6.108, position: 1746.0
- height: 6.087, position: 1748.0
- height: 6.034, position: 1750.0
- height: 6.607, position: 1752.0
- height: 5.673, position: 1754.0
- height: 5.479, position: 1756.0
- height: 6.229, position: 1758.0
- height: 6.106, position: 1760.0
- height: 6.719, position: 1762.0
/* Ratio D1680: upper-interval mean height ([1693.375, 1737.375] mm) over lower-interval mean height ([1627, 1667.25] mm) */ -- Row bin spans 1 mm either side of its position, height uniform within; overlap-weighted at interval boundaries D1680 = 1.41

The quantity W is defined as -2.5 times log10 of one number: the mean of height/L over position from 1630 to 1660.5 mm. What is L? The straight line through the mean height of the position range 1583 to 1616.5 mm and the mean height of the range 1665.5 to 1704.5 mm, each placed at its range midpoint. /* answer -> 0.17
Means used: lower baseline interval 4.45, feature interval 4.14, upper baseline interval 5.19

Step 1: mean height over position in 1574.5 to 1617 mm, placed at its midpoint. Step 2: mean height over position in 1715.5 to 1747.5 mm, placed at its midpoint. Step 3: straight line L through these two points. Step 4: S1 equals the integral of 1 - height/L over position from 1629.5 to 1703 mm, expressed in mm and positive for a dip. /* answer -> 7.7 mm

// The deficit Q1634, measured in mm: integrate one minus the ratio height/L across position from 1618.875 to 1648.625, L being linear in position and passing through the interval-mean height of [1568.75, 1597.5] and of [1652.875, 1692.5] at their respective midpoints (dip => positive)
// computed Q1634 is 4.7 mm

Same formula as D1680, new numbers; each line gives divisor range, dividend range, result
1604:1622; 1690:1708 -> 1.37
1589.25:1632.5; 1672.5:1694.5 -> 1.20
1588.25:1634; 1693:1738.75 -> 1.39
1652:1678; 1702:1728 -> 1.31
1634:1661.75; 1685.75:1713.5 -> 1.37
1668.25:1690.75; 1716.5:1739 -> 1.17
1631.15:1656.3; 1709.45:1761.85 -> 1.47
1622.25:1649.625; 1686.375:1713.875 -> 1.45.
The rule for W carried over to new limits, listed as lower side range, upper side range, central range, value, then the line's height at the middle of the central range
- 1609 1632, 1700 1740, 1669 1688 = 0.06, 5.15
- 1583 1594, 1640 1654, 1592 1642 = 0.07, 4.42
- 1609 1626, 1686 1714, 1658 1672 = 0.12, 5.07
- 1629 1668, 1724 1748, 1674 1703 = -0.07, 4.97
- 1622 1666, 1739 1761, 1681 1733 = -0.10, 5.24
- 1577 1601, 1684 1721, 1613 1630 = 0.22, 4.94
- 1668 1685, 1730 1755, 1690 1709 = -0.10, 5.21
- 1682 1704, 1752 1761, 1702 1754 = -0.03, 5.78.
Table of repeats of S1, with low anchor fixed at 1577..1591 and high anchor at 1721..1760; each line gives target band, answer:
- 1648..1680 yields 4.7 mm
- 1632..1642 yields 2.4 mm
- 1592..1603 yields 0.4 mm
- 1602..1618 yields 2.0 mm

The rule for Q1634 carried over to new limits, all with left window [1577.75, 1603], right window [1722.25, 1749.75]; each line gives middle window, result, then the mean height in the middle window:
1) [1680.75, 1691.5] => 0.24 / 5.33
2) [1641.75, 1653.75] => 2.11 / 4.2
